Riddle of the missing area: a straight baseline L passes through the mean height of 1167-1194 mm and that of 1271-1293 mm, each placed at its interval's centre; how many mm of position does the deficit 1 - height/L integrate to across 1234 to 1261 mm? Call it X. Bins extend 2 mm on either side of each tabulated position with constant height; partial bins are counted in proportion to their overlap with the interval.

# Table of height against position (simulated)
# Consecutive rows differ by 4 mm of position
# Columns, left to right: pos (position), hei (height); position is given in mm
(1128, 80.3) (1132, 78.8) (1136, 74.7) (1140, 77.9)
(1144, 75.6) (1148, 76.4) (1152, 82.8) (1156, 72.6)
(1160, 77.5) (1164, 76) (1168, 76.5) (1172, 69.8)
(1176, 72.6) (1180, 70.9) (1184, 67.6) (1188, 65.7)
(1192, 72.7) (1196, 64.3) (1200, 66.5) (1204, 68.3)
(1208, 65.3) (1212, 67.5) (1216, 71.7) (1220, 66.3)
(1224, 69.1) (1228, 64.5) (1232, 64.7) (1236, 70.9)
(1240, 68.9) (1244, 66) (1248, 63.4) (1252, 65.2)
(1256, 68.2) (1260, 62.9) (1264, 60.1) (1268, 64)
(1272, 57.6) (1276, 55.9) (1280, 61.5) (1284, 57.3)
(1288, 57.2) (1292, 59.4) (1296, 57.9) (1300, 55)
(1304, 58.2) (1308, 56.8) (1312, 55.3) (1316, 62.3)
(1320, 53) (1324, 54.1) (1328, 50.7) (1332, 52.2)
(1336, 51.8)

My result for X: -1.8 mm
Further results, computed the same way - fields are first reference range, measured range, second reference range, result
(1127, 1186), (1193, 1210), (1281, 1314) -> 0.7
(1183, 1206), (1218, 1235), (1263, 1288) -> -0.6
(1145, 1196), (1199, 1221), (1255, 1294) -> 0.2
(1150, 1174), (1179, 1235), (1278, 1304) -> 1.7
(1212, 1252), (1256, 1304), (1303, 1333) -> 1.0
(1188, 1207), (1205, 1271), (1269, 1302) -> -3.1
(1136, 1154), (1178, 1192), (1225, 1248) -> 0.8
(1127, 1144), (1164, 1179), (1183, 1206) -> -0.4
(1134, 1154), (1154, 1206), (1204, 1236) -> 1.3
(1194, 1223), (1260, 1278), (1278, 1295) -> 0.3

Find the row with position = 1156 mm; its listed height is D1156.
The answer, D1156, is 72.6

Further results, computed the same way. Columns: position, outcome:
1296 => 57.9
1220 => 66.3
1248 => 63.4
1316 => 62.3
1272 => 57.6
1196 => 64.3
